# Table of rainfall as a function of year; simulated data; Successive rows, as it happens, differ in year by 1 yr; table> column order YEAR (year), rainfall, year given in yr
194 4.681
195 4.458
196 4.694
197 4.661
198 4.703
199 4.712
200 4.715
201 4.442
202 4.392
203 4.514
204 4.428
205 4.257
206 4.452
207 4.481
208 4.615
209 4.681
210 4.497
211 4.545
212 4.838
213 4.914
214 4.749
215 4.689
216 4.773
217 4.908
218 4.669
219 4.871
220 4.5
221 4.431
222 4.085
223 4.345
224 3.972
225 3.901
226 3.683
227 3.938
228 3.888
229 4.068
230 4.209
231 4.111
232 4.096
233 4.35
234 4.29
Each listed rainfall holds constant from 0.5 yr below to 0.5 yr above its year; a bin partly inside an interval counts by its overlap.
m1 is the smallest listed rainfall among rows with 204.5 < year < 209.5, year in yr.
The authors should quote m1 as 4.257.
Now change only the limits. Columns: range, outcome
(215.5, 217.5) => 4.773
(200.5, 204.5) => 4.392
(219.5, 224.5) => 3.972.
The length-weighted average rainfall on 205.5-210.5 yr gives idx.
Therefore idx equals 4.55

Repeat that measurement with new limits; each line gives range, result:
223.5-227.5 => 3.87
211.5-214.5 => 4.83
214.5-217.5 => 4.79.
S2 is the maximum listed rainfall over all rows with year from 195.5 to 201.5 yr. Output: 4.715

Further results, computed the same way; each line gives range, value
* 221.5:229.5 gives 4.345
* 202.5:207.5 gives 4.514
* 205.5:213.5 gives 4.914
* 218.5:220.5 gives 4.871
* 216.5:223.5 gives 4.908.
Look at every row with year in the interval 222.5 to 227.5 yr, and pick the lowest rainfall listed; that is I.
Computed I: 3.683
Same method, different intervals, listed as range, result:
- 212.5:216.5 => 4.689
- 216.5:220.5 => 4.5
